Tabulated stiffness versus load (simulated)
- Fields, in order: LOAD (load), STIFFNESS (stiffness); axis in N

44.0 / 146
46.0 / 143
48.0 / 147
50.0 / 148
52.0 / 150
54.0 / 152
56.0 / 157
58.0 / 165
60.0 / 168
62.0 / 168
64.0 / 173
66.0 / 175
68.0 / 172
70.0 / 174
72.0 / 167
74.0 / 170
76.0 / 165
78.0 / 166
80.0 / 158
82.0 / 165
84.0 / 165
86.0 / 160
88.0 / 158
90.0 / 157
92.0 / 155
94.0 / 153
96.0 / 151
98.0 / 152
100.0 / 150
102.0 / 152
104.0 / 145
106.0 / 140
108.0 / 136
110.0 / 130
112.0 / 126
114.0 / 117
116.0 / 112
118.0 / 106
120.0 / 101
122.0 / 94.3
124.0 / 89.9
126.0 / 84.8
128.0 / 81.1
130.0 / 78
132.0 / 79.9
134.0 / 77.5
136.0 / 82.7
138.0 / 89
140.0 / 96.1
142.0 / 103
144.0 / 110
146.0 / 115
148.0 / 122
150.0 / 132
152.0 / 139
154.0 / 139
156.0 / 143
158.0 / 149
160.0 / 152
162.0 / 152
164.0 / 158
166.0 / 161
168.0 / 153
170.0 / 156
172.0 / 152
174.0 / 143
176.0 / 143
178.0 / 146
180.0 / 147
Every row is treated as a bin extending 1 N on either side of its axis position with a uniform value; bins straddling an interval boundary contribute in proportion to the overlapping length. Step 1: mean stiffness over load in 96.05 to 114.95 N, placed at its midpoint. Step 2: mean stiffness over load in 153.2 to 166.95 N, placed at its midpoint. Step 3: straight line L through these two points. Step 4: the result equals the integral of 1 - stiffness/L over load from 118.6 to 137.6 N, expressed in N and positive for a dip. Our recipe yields 7.6 N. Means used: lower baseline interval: 139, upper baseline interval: 151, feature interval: 86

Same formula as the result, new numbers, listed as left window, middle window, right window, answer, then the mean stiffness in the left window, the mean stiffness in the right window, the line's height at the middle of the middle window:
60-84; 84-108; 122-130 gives -3.83 N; 168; 85.5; 131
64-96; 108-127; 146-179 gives 5.77 N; 164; 145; 155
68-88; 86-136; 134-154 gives 6.30 N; 166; 110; 138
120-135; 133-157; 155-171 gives 1.45 N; 84.8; 153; 118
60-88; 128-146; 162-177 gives 7.64 N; 167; 152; 157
